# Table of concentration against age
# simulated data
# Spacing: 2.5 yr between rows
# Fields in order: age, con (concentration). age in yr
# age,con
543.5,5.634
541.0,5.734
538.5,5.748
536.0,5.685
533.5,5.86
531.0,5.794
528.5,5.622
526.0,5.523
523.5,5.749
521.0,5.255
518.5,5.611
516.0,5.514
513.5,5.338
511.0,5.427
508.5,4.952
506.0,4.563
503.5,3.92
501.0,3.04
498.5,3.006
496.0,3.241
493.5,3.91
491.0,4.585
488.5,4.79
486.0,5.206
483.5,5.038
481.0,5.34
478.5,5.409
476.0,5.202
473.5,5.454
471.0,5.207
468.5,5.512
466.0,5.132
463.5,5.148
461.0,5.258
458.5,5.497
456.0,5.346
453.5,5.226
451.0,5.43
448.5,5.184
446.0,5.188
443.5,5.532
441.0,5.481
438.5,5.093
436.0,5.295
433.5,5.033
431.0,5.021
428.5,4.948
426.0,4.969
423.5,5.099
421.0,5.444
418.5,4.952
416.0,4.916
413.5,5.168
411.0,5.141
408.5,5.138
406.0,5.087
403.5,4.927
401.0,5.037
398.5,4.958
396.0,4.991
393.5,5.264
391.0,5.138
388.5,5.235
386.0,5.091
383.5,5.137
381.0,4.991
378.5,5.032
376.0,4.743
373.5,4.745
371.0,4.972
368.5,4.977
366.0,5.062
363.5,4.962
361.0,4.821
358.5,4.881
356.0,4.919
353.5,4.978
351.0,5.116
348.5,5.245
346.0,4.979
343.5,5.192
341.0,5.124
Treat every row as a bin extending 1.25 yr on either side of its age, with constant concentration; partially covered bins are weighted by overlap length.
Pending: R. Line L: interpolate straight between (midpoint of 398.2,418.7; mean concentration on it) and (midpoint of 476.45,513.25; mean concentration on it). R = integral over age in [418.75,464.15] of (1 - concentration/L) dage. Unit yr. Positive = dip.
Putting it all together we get -3.7 yr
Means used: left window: 5.04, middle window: 5.23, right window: 4.5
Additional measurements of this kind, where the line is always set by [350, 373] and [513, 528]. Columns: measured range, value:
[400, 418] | 0.2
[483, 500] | 3.8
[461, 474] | 0.1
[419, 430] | 0.2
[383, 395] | -0.3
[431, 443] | 0.0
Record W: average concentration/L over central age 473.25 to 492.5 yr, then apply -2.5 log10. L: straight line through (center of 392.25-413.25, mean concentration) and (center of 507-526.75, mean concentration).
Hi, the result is 0.04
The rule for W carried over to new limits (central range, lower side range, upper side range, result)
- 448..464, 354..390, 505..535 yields -0.01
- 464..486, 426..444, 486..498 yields -0.18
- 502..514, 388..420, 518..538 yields 0.16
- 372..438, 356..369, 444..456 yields 0.01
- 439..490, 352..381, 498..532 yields -0.07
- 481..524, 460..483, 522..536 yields 0.18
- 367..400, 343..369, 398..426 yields 0.00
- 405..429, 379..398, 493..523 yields -0.03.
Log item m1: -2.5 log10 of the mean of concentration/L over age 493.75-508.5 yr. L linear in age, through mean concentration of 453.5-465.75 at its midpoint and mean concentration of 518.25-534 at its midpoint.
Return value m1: 0.43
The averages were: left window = 5.29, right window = 5.62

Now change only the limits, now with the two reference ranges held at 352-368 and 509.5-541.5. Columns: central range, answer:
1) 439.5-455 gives -0.01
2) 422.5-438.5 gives 0.03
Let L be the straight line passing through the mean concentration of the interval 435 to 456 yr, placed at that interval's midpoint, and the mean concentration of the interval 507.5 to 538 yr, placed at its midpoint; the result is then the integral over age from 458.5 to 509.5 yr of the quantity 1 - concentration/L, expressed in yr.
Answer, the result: 6.61 yr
